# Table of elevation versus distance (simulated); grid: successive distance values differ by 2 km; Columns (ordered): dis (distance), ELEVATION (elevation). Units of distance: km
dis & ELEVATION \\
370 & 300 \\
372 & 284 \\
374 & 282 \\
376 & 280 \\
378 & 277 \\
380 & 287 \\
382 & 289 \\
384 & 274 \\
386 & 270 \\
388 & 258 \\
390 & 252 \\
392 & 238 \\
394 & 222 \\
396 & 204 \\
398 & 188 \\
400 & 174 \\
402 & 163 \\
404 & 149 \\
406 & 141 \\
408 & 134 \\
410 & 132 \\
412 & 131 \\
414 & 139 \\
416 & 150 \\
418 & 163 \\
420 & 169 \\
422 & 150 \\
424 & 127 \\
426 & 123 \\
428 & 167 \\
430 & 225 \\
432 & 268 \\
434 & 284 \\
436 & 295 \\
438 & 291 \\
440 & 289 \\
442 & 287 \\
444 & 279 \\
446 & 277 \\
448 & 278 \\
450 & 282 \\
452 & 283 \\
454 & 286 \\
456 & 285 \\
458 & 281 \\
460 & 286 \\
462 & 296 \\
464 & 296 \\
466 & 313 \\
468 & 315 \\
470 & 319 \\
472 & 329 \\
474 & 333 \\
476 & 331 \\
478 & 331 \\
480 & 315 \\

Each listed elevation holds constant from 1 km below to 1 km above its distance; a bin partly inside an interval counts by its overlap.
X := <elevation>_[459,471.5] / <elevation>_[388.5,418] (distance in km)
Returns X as 1.8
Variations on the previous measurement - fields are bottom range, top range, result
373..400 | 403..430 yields 0.58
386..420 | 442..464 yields 1.58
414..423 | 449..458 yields 1.82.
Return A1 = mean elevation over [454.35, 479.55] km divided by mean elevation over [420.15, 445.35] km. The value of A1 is 1.34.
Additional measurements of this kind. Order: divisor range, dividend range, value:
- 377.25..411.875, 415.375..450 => 1.07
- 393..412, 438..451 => 1.71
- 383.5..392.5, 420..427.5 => 0.54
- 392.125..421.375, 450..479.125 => 1.87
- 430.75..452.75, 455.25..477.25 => 1.09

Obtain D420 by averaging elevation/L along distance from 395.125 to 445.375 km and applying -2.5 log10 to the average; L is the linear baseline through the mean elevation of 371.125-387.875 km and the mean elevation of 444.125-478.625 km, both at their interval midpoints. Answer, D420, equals 0.44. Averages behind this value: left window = 279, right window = 300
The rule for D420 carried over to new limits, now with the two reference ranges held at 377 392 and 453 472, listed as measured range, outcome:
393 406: 0.46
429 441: 0.05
